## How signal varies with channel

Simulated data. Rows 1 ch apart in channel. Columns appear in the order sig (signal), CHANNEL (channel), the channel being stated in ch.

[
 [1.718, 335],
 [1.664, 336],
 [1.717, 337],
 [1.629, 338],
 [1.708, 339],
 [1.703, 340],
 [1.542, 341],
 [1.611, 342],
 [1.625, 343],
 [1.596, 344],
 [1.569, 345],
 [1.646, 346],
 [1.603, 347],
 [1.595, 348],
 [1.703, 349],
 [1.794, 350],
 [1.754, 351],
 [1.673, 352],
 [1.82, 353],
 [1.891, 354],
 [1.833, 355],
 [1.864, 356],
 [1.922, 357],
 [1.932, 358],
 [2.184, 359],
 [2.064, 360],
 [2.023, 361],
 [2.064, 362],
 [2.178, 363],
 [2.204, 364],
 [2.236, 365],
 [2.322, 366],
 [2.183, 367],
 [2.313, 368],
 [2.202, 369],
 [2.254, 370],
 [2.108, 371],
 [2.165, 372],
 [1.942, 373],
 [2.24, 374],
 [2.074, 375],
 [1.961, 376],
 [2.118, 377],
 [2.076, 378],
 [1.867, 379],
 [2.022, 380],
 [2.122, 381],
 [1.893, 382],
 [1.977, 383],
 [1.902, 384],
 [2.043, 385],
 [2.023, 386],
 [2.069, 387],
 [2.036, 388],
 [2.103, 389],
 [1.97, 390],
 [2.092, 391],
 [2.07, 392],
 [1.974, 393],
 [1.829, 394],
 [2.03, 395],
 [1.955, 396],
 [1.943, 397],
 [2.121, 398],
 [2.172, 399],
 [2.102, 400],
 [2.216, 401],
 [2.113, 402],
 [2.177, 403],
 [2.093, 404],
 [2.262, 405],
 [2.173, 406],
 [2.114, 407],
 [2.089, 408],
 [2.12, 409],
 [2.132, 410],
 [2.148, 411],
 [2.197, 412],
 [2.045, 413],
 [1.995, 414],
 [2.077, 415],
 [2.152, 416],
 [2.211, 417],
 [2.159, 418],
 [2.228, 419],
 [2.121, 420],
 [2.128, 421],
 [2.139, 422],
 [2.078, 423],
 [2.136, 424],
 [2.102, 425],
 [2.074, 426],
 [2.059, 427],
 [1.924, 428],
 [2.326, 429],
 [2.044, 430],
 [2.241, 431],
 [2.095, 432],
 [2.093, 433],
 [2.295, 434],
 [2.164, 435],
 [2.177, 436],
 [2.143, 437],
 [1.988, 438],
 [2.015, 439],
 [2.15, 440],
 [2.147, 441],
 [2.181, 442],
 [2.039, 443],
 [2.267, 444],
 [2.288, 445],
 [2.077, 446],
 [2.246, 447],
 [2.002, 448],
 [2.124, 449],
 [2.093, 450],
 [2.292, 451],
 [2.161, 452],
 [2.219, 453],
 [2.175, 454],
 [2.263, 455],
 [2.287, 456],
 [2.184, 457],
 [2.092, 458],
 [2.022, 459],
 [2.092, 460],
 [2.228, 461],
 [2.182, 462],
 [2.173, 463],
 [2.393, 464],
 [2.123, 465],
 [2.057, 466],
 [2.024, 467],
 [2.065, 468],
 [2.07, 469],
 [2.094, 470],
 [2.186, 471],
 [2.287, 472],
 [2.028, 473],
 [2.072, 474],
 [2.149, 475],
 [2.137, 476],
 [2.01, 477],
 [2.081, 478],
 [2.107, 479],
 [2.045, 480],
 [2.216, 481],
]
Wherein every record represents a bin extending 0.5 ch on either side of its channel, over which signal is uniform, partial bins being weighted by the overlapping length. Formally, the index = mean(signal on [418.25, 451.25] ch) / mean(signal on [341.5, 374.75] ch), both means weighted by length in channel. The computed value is 1.1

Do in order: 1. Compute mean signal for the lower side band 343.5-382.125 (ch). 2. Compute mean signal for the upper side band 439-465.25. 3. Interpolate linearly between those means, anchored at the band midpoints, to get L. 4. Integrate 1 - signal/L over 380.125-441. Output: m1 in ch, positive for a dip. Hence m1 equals -0.4 ch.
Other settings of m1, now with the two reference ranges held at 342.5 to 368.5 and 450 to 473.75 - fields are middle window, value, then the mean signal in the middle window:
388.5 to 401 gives -0.23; 2.04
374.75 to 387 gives -0.25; 2.01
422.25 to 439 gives -0.27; 2.12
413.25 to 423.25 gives -0.35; 2.13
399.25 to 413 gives -0.81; 2.15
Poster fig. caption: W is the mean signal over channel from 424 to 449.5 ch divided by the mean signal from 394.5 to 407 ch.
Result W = 1.01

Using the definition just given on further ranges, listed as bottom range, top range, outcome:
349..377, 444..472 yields 1.06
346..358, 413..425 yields 1.20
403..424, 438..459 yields 1.01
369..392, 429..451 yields 1.05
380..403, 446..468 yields 1.06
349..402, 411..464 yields 1.05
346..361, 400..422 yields 1.17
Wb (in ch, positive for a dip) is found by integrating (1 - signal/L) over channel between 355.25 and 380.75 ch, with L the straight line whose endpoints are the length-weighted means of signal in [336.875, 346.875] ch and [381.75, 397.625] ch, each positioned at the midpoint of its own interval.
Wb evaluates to -3.8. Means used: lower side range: 1.63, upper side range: 2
